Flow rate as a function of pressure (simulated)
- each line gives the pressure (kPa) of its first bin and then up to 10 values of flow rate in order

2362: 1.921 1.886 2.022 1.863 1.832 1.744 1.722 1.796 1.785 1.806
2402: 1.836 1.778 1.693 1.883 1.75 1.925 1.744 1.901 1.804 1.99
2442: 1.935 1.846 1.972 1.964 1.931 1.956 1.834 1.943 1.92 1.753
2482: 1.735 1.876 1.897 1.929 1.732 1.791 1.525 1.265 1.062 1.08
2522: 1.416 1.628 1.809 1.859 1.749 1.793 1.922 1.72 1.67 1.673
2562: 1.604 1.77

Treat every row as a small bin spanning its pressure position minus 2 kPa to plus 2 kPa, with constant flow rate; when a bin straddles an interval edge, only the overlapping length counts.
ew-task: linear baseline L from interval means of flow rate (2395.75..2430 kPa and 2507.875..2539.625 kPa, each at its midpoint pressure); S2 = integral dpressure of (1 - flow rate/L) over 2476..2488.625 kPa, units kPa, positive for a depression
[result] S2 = -1.5 kPa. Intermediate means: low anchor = 1.81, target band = 1.79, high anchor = 1.48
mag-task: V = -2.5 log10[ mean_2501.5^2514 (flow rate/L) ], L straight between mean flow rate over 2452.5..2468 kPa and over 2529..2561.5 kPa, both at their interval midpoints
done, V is 0.278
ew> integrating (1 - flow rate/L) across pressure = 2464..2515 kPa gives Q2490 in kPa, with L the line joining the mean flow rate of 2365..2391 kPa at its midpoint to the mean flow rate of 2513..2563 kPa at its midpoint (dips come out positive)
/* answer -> -1.0 kPa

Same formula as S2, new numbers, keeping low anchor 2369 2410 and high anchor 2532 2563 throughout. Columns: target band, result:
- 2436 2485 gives -3.1 kPa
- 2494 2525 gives 5.5 kPa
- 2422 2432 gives -0.3 kPa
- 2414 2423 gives -0.2 kPa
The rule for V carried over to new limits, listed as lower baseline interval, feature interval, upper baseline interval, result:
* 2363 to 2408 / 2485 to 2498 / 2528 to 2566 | -0.06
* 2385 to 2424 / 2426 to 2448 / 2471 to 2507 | -0.05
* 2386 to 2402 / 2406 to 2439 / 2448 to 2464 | 0.02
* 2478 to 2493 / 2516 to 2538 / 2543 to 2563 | 0.12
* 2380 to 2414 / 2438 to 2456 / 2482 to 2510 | -0.10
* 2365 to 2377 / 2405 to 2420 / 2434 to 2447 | 0.08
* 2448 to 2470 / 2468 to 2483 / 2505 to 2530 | -0.04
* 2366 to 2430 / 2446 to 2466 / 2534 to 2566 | -0.08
